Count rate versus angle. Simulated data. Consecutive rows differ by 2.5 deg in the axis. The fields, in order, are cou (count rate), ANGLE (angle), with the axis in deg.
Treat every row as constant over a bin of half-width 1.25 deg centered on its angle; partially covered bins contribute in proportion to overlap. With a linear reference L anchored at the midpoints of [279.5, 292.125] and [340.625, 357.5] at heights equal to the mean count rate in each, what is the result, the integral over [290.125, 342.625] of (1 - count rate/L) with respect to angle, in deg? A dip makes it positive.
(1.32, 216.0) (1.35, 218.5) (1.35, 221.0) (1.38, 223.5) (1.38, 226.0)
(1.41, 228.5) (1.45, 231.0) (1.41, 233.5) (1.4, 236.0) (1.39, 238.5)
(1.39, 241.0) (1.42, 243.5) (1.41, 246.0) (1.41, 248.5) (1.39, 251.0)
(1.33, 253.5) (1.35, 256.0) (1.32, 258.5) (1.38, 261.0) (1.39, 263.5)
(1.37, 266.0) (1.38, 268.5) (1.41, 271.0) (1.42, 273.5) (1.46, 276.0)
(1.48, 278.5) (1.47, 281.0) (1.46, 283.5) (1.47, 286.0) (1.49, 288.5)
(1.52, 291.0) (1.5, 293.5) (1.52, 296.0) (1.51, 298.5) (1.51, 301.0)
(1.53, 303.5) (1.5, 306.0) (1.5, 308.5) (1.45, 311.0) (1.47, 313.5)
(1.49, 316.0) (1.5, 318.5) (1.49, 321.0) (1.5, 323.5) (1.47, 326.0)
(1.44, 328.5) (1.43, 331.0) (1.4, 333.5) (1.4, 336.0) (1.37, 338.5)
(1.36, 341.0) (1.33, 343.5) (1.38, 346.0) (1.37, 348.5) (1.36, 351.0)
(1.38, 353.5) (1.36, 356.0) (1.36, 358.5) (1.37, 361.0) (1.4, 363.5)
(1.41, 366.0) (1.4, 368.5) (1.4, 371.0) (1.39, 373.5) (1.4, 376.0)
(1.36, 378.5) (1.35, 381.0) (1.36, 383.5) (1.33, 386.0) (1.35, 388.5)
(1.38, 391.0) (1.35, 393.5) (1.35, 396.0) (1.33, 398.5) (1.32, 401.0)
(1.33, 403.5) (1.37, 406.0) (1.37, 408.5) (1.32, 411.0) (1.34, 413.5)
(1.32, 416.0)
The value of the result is -1.6 deg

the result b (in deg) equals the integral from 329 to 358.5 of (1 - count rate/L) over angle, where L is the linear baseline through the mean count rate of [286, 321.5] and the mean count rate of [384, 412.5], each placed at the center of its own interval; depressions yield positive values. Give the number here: 1.16 deg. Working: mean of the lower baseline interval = 1.5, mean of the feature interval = 1.38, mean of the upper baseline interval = 1.35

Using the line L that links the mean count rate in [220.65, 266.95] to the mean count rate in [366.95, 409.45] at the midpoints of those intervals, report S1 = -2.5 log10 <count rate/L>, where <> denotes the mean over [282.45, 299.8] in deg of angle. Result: -0.089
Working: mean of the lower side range 1.39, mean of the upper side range 1.36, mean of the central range 1.5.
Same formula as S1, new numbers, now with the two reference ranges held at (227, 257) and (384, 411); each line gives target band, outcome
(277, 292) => -0.07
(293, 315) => -0.09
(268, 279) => -0.03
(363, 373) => -0.04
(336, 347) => 0.00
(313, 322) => -0.09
